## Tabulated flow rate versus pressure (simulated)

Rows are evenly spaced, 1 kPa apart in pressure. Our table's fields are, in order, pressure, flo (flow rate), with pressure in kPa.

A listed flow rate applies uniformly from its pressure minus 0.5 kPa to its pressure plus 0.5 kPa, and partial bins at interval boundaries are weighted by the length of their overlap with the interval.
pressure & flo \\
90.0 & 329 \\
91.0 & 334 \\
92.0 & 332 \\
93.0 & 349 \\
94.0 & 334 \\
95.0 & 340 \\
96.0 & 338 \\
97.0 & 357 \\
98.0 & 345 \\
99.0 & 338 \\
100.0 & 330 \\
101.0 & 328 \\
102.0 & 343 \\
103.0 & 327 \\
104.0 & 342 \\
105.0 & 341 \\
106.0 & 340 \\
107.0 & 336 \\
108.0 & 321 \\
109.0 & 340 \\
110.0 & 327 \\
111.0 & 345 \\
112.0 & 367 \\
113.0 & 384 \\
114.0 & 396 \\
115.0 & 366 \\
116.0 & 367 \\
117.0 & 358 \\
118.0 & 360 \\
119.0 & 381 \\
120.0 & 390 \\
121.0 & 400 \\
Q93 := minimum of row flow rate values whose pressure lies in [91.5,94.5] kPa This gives 332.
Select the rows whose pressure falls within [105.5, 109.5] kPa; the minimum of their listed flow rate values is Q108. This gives 321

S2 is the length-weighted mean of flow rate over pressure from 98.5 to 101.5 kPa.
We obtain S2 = 332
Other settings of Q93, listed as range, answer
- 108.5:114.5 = 327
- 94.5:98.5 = 338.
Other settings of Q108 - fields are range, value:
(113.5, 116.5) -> 366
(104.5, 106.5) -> 340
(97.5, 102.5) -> 328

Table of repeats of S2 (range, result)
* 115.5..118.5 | 362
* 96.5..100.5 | 342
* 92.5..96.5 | 340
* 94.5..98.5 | 345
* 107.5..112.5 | 340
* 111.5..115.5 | 378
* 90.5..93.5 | 338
